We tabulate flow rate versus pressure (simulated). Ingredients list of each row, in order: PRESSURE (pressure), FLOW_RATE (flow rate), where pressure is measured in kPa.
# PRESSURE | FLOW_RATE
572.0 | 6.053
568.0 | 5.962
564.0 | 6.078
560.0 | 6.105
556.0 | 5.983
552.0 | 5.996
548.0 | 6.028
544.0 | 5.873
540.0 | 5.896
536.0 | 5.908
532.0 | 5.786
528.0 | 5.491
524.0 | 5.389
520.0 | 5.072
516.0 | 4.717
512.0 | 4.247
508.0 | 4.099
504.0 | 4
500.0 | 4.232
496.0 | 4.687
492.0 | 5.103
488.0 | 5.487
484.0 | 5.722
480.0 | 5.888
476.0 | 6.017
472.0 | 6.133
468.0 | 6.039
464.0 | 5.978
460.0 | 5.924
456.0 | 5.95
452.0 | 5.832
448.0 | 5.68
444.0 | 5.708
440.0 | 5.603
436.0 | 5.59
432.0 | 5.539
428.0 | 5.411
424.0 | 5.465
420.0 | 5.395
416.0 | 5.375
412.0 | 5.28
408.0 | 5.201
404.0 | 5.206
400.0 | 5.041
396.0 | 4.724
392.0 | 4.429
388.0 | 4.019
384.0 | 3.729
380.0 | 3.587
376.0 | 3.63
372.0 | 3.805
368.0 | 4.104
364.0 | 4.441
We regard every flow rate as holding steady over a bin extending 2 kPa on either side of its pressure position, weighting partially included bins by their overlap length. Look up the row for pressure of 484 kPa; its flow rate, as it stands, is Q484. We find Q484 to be 5.722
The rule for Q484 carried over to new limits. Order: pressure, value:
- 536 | 5.908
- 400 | 5.041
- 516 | 4.717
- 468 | 6.039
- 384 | 3.729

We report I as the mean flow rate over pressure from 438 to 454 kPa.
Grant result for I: 5.71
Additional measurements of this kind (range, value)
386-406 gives 4.68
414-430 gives 5.41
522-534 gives 5.56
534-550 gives 5.93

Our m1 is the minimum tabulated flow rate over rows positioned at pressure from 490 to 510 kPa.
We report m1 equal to 4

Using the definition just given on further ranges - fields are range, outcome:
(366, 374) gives 3.805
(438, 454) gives 5.603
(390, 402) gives 4.429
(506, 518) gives 4.099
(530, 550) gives 5.786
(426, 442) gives 5.411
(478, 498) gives 4.687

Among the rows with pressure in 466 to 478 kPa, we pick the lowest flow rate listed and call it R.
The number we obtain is 6.017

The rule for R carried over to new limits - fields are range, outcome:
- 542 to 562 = 5.873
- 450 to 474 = 5.832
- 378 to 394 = 3.587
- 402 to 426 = 5.201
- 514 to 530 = 4.717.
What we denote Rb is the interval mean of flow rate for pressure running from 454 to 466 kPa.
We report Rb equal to 5.95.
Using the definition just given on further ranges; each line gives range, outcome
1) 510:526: 4.86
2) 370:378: 3.72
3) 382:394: 4.06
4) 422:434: 5.47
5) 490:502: 4.67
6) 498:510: 4.11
